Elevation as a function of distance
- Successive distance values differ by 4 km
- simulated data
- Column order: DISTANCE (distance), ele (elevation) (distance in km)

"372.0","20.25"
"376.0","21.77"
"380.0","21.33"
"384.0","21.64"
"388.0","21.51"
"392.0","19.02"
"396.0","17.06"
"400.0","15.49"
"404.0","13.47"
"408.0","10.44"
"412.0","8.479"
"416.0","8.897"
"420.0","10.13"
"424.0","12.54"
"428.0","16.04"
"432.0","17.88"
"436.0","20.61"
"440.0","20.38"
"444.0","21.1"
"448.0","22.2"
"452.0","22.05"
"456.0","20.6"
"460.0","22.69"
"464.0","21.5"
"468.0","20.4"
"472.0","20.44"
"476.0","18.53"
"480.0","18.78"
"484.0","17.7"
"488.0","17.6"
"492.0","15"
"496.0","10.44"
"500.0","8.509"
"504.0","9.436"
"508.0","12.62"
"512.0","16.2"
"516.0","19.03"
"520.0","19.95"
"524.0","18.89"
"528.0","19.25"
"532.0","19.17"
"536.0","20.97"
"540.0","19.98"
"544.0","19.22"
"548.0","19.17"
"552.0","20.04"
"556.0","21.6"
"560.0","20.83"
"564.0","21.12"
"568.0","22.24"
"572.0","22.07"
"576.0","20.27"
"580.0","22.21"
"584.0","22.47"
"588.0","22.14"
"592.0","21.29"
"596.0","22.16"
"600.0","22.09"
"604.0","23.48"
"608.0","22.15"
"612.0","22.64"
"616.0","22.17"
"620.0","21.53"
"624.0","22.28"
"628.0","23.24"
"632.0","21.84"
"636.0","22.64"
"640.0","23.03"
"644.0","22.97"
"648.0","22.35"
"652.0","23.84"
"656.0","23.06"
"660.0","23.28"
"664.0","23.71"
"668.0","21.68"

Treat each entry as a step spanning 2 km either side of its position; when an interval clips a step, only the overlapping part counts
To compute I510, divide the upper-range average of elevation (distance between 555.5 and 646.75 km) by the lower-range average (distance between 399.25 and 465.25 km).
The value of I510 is 1.32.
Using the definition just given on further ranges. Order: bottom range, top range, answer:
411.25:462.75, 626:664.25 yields 1.31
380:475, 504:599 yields 1.13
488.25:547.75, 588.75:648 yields 1.36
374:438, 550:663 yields 1.39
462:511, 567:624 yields 1.39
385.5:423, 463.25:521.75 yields 1.17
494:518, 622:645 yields 1.78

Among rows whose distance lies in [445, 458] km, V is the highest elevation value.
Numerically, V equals 22.2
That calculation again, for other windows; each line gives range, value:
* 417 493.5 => 22.69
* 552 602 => 22.47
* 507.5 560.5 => 21.6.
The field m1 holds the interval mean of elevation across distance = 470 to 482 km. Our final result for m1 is 19.2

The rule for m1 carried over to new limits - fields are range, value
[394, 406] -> 15.3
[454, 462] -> 21.6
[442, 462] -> 21.7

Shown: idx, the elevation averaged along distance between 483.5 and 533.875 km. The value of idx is 15.6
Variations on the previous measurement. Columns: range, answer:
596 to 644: 22.5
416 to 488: 18.7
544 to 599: 21.3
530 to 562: 20.1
